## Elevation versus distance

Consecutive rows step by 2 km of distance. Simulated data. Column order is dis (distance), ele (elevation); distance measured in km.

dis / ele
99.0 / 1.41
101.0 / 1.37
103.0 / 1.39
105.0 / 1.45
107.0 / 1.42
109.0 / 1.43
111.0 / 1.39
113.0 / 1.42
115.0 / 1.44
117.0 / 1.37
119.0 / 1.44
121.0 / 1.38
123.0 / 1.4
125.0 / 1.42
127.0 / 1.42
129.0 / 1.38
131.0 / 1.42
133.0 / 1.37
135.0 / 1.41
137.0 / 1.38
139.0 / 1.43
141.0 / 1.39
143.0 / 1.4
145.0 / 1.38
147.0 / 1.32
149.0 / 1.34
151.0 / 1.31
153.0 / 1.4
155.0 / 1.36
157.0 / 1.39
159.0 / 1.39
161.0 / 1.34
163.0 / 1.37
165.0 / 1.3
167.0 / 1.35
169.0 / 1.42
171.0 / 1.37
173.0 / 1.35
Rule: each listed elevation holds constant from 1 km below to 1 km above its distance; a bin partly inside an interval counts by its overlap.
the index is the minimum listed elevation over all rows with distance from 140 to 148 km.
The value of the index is 1.32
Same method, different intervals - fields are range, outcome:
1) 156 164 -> 1.34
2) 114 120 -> 1.37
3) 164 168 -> 1.3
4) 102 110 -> 1.39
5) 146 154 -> 1.31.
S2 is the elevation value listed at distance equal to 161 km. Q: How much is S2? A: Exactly 1.34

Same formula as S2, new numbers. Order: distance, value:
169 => 1.42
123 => 1.4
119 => 1.44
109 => 1.43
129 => 1.38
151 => 1.31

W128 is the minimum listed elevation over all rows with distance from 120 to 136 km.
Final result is 1.37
